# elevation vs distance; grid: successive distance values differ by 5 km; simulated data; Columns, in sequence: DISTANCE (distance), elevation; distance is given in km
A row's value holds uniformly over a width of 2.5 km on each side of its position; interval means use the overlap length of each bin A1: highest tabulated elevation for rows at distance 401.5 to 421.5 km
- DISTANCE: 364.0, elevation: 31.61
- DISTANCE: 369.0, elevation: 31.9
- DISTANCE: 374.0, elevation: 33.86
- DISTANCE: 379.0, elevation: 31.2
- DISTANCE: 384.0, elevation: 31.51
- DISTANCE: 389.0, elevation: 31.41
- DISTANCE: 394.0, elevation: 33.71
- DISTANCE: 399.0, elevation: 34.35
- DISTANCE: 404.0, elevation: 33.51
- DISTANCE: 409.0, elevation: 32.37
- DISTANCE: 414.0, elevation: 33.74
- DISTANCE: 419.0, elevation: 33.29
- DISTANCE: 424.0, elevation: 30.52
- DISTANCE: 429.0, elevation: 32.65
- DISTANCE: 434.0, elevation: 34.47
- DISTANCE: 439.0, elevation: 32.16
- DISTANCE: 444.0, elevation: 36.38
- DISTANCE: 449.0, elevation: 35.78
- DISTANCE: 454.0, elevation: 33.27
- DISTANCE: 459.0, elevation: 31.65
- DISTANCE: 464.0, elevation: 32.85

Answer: 33.74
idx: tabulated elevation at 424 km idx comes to 30.52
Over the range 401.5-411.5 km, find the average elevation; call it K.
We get 32.9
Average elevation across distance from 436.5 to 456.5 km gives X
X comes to 34.4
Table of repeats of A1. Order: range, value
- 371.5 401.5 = 34.35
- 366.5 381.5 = 33.86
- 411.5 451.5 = 36.38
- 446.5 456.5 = 35.78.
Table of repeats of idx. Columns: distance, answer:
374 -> 33.86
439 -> 32.16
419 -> 33.29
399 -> 34.35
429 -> 32.65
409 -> 32.37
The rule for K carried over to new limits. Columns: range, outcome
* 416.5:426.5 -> 31.9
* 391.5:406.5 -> 33.9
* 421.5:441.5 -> 32.5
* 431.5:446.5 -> 34.3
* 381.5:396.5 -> 32.2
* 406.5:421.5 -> 33.1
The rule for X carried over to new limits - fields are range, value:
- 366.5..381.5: 32.3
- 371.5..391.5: 32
